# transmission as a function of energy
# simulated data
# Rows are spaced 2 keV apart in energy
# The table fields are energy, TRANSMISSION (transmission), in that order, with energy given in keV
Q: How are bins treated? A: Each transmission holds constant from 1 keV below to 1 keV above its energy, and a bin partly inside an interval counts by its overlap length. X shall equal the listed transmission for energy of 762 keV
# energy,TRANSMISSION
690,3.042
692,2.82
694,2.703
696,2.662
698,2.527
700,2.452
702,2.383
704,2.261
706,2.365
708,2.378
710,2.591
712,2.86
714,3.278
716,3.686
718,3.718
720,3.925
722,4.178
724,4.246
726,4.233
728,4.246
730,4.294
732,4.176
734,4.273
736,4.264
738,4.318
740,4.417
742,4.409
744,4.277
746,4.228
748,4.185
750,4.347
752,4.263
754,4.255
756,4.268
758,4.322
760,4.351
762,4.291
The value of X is 4.291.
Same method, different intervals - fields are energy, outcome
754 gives 4.255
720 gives 3.925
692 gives 2.82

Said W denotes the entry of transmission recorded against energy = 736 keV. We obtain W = 4.264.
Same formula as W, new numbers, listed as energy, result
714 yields 3.278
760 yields 4.351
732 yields 4.176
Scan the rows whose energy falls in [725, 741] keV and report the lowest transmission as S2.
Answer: 4.176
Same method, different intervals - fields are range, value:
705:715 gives 2.365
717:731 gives 3.718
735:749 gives 4.185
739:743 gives 4.409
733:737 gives 4.264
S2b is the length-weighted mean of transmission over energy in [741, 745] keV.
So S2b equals 4.34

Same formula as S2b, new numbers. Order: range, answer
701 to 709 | 2.35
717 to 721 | 3.82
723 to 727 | 4.24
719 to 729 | 4.17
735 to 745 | 4.34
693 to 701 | 2.59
